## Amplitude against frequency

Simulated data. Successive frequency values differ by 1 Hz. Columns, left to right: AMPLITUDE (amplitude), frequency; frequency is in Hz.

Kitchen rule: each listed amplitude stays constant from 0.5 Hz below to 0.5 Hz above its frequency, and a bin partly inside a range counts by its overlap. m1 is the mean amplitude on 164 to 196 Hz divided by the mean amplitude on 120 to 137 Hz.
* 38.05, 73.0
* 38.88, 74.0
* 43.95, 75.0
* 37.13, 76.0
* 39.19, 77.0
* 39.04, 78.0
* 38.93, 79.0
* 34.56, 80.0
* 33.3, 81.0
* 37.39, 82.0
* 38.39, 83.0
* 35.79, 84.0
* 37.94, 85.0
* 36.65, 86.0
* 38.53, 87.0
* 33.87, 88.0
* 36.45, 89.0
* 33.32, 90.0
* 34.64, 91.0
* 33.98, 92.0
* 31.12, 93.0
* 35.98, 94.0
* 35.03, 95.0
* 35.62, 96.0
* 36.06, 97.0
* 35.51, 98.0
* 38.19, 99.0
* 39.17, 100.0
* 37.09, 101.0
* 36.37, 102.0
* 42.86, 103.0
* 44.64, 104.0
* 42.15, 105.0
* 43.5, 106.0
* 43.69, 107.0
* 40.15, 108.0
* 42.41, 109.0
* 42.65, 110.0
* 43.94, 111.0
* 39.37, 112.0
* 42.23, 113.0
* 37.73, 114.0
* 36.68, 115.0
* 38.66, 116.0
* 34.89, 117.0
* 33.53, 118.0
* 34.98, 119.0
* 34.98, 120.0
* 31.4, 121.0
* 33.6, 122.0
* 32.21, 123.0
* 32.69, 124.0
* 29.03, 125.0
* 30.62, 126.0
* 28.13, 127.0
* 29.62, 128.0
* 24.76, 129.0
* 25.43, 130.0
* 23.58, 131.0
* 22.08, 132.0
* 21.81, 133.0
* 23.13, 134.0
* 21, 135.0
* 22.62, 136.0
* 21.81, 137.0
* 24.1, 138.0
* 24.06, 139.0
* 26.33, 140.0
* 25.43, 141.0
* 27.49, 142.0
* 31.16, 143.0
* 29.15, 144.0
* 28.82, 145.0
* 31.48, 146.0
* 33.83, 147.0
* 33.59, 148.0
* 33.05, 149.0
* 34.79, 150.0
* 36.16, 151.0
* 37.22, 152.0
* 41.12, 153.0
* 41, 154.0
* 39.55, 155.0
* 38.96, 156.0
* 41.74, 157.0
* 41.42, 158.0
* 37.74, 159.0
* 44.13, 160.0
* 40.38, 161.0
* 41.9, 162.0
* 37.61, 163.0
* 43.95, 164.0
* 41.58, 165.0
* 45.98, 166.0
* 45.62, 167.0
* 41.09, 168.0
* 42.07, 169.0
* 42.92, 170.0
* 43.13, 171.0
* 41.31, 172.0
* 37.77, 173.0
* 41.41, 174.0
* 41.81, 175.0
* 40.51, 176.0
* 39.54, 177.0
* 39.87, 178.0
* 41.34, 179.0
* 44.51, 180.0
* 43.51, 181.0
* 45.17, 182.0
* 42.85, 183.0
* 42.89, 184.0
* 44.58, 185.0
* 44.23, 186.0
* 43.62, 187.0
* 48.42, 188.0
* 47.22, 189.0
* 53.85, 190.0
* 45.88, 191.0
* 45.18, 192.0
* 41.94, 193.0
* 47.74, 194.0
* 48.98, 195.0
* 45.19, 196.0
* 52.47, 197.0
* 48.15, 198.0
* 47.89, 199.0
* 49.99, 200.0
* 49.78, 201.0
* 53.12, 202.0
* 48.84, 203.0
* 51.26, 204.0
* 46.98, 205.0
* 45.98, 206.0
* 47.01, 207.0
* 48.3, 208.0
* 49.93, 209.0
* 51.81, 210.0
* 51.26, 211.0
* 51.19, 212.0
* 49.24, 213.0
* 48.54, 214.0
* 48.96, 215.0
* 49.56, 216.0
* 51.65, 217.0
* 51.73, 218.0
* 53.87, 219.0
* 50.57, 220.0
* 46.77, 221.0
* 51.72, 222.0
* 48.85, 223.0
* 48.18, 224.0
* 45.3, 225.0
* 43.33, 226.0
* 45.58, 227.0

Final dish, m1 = 1.62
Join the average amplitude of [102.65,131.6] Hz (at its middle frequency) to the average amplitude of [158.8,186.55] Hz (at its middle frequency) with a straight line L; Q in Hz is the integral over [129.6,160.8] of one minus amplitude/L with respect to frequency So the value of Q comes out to 6.4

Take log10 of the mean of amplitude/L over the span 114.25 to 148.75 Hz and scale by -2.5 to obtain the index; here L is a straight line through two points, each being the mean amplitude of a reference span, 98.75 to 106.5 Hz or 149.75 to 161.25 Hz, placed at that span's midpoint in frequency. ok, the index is 0.35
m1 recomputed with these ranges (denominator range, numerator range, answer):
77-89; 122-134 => 0.74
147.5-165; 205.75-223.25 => 1.27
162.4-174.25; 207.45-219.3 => 1.20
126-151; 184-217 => 1.77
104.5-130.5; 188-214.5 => 1.36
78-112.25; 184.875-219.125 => 1.28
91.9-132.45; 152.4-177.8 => 1.16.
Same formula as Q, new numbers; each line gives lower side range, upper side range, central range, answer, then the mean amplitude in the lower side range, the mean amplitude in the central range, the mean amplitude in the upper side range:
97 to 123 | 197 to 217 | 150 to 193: 3.06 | 38.6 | 42.3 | 49.5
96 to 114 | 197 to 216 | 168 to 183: 1.57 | 40.4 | 41.8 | 49.4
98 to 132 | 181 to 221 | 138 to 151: 3.31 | 35.9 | 29.9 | 48.3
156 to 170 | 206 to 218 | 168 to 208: 0.49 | 41.9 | 45.3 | 49.7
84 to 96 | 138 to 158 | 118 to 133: 2.09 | 35.3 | 29.4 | 33.4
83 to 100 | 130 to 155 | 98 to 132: -3.18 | 35.7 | 35.9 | 29.1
